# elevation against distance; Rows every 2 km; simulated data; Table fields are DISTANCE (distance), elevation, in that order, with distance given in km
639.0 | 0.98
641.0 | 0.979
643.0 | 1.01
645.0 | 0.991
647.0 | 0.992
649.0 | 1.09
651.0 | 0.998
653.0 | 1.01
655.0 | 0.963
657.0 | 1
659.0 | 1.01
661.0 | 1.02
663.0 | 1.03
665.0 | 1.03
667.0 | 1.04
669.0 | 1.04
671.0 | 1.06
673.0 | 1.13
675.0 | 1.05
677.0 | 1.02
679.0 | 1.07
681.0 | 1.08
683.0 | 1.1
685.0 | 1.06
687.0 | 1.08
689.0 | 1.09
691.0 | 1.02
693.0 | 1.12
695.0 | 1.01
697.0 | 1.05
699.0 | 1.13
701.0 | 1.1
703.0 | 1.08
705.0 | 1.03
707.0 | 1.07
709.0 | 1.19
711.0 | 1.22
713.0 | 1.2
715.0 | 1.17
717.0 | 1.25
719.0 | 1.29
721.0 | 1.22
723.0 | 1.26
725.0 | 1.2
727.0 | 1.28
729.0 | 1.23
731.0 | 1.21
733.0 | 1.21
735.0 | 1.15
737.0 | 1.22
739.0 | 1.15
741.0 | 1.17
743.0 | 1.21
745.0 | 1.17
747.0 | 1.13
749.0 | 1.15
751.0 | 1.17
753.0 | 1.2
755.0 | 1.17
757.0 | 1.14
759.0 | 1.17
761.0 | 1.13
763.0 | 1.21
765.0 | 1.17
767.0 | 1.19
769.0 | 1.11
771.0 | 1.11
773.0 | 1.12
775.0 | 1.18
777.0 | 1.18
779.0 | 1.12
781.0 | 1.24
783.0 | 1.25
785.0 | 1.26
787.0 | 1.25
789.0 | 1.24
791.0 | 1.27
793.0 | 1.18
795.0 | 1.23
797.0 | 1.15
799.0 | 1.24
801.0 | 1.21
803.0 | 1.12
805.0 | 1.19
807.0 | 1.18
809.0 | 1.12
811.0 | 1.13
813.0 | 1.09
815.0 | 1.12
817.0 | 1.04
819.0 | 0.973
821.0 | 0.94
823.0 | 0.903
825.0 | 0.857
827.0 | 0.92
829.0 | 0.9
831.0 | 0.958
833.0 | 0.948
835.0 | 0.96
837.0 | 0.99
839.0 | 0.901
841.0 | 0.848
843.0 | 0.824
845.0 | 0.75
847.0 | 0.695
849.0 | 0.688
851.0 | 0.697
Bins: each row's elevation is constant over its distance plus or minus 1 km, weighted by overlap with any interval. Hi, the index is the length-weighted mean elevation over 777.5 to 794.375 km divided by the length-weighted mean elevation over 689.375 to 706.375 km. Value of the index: 1.15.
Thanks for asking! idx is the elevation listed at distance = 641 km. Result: 0.979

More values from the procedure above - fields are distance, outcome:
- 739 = 1.15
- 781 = 1.24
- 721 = 1.22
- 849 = 0.688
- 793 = 1.18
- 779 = 1.12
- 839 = 0.901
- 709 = 1.19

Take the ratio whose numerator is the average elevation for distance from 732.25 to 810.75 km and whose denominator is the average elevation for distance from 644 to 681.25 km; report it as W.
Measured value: 1.1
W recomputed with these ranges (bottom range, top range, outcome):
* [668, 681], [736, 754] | 1.10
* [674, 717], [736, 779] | 1.06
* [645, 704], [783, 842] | 1.03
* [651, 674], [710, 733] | 1.19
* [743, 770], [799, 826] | 0.92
